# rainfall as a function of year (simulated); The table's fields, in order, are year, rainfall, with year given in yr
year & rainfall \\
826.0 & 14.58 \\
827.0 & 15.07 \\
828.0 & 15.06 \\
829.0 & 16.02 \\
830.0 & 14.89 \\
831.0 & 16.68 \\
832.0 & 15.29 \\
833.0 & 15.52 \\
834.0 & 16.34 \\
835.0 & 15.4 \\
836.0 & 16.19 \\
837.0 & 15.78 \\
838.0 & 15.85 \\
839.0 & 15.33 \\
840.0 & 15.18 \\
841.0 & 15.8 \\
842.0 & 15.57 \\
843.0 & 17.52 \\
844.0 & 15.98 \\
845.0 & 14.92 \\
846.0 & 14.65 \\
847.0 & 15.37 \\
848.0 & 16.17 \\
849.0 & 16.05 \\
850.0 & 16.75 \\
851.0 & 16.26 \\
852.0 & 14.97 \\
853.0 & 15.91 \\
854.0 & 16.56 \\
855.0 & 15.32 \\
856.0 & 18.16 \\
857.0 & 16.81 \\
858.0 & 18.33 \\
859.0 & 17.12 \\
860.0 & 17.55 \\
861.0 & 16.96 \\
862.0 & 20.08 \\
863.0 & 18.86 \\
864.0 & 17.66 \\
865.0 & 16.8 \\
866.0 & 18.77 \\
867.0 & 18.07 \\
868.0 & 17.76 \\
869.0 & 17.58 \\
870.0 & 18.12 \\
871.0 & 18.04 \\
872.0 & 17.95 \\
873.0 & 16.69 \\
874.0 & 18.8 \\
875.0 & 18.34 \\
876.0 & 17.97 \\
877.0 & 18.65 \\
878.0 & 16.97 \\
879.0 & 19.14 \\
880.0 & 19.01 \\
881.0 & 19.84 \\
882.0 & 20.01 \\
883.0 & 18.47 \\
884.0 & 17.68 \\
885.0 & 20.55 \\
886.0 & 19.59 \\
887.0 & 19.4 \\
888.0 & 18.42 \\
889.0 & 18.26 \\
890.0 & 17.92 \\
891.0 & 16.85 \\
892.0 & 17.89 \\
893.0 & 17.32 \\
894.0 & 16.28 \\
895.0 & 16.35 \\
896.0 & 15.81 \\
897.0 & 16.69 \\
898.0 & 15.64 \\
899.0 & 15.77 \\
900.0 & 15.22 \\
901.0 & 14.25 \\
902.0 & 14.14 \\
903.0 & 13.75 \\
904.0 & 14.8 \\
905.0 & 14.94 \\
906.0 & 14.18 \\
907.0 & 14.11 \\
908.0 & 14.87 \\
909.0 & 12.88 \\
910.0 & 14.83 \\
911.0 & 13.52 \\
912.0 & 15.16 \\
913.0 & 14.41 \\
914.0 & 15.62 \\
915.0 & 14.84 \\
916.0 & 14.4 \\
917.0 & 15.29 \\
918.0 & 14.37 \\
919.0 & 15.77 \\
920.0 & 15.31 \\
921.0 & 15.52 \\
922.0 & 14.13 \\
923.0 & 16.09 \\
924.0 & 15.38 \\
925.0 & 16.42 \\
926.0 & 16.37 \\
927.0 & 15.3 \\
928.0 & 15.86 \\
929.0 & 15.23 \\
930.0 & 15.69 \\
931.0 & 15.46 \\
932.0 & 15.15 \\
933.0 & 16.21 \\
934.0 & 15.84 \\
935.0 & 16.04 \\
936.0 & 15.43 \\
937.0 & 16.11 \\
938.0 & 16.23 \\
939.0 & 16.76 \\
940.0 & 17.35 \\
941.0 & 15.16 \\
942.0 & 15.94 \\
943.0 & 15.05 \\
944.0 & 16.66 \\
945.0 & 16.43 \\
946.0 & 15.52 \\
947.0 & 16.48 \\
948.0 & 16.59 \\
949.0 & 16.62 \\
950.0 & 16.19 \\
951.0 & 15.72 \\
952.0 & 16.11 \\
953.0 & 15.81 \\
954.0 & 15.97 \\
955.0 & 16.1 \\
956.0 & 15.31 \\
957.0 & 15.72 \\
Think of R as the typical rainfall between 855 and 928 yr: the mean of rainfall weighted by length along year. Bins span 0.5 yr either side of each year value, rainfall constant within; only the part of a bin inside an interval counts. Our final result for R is 16.7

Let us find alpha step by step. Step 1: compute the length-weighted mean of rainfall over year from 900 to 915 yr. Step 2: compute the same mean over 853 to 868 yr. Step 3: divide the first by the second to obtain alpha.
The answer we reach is 0.8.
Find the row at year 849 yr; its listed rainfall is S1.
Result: 16.05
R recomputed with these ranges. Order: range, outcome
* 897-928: 15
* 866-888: 18.5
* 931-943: 16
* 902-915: 14.4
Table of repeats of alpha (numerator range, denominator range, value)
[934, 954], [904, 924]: 1.09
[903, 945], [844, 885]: 0.88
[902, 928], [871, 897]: 0.82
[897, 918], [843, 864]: 0.88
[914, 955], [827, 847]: 1.01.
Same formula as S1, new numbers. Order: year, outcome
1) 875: 18.34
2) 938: 16.23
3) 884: 17.68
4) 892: 17.89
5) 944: 16.66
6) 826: 14.58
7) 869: 17.58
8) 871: 18.04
